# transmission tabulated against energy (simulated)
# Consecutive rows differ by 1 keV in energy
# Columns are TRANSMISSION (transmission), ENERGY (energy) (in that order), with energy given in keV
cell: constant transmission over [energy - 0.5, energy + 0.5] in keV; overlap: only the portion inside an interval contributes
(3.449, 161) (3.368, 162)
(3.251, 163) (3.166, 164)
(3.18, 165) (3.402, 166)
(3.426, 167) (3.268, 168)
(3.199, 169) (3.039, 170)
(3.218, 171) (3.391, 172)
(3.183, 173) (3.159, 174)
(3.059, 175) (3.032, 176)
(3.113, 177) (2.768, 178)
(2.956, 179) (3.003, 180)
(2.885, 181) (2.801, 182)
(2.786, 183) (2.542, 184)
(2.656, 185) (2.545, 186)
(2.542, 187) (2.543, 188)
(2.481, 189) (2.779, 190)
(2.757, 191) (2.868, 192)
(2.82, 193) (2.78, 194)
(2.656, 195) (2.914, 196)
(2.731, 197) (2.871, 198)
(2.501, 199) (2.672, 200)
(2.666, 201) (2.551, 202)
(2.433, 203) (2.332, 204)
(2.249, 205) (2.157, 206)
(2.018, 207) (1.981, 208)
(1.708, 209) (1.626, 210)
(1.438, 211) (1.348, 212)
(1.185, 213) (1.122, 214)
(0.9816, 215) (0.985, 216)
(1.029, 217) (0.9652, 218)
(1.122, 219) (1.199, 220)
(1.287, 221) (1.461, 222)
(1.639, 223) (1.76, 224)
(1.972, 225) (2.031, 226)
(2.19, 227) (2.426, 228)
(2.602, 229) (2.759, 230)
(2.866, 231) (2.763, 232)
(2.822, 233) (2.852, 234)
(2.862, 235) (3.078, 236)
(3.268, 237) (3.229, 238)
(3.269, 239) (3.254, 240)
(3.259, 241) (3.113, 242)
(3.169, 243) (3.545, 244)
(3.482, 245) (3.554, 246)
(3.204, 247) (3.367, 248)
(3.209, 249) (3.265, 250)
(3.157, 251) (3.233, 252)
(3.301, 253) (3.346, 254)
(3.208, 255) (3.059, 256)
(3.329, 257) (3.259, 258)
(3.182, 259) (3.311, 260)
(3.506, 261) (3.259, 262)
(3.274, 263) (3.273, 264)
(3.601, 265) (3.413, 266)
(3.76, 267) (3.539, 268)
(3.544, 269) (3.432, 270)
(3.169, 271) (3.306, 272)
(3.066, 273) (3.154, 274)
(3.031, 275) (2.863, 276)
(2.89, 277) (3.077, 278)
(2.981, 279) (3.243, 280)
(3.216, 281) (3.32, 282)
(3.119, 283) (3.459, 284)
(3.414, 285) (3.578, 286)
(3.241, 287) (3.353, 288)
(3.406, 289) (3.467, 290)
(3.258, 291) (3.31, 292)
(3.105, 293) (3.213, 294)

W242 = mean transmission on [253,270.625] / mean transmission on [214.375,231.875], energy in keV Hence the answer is 1.93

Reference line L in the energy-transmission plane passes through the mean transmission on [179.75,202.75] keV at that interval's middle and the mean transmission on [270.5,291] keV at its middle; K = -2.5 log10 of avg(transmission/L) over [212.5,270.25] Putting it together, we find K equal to 0.10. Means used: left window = 2.7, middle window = 2.74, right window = 3.22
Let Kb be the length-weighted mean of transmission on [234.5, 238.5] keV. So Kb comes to 3.11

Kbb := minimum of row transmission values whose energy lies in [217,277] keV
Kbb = 0.9652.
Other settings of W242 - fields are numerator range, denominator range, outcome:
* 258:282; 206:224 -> 2.35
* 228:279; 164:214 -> 1.21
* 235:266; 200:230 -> 1.85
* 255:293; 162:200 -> 1.12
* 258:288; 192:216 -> 1.53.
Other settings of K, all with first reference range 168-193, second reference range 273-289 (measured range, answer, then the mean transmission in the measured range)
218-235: 0.40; 2.1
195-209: 0.21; 2.45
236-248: -0.07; 3.3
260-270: -0.10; 3.45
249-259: -0.04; 3.24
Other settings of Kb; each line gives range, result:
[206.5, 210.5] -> 1.83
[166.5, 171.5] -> 3.23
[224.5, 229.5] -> 2.24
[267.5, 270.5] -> 3.51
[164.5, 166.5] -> 3.29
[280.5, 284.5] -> 3.28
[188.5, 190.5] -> 2.63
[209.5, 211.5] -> 1.53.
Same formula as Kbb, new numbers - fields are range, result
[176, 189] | 2.481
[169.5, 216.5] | 0.9816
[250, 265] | 3.059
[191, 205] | 2.249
